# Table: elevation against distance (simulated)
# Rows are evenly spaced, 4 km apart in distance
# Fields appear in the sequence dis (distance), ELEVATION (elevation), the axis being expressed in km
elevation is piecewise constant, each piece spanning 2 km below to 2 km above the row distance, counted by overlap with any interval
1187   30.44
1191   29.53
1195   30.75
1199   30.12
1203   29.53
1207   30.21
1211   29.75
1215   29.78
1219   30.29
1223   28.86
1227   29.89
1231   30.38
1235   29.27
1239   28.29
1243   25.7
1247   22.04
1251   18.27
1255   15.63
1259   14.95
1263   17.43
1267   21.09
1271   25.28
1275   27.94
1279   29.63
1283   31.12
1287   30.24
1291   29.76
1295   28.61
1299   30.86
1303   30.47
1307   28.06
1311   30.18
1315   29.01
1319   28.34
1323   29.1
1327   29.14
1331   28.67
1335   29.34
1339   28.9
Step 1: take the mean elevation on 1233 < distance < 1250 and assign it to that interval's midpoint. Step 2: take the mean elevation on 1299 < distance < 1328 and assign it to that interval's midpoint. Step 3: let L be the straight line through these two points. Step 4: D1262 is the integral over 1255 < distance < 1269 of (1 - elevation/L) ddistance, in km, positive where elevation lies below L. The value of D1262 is 4.9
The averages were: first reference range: 25.9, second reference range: 29.3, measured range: 17.5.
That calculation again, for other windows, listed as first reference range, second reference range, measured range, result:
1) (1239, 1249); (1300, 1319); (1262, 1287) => 0.8 km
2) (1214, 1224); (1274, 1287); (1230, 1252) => 2.9 km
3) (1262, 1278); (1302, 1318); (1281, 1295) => -2.1 km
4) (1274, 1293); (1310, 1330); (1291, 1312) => -0.1 km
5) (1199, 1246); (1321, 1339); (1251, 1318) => 7.0 km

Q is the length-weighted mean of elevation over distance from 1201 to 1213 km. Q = 29.8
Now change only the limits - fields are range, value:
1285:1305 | 30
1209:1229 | 29.7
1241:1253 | 22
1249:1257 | 16.9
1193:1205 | 30.1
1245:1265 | 17.7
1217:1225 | 29.6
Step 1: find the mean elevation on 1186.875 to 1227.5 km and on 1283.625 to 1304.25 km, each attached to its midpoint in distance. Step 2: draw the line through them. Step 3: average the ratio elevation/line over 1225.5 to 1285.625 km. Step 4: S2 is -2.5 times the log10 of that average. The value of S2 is 0.22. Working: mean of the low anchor 29.9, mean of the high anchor 30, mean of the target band 24.5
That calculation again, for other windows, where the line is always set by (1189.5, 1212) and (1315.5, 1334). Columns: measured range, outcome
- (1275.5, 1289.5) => -0.03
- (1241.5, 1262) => 0.48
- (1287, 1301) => -0.02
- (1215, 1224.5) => 0.01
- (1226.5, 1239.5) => 0.01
